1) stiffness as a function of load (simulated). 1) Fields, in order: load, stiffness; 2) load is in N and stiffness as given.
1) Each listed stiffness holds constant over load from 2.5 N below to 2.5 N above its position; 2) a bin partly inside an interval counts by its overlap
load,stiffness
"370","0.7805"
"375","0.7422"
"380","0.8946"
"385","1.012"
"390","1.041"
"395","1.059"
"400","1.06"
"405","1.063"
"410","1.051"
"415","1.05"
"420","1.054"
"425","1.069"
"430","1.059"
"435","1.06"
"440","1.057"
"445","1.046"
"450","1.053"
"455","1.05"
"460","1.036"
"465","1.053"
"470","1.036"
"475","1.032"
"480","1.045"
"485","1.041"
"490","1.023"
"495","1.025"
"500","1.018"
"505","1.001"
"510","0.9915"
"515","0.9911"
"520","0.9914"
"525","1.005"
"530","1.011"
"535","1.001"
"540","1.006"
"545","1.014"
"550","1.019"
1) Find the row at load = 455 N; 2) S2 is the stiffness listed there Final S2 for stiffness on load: 1.05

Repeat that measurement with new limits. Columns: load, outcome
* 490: 1.023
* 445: 1.046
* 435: 1.06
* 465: 1.053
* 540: 1.006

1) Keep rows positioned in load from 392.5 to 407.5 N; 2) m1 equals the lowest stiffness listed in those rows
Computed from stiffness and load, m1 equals 1.059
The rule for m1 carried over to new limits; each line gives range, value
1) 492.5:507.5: 1.001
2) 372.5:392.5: 0.7422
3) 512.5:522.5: 0.9911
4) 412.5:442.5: 1.05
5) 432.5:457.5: 1.046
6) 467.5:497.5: 1.023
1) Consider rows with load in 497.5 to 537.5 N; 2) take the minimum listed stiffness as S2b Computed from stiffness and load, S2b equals 0.9911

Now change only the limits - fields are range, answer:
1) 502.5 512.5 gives 0.9915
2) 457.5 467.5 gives 1.036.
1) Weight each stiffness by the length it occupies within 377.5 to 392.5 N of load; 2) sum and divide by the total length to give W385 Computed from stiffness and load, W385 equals 0.983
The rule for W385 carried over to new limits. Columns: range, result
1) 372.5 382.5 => 0.818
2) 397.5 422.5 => 1.06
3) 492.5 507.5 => 1.01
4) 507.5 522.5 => 0.991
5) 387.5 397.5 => 1.05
